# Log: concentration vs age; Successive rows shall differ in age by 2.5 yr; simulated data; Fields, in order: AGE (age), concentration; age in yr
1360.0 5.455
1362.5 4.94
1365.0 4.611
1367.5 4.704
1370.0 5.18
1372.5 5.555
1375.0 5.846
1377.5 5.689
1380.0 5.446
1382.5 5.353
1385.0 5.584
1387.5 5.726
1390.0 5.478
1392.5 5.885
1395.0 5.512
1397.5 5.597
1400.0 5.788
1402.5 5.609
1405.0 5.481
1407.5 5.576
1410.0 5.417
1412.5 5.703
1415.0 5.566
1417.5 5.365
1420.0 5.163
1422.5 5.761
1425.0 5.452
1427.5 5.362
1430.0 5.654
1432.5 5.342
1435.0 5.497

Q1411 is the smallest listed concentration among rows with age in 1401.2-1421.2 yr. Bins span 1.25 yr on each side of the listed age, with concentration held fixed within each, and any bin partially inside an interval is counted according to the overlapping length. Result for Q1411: 5.163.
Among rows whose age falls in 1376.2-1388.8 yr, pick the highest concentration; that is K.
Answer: 5.726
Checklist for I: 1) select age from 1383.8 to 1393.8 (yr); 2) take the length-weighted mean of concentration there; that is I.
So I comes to 5.67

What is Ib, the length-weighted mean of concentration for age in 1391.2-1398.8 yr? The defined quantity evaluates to 5.66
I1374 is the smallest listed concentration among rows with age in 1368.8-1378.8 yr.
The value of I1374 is 5.18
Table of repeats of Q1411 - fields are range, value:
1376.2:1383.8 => 5.353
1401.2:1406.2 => 5.481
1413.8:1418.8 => 5.365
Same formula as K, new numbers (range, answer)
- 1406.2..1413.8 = 5.703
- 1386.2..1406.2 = 5.885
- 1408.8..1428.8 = 5.761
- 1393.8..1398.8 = 5.597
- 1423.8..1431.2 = 5.654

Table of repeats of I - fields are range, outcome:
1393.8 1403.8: 5.63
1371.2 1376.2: 5.69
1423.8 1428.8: 5.41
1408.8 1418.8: 5.51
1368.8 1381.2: 5.55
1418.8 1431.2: 5.48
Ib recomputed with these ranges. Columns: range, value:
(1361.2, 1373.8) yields 5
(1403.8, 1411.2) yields 5.49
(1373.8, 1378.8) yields 5.76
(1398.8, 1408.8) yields 5.61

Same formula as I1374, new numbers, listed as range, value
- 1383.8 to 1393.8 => 5.478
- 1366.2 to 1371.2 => 4.704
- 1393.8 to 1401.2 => 5.512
